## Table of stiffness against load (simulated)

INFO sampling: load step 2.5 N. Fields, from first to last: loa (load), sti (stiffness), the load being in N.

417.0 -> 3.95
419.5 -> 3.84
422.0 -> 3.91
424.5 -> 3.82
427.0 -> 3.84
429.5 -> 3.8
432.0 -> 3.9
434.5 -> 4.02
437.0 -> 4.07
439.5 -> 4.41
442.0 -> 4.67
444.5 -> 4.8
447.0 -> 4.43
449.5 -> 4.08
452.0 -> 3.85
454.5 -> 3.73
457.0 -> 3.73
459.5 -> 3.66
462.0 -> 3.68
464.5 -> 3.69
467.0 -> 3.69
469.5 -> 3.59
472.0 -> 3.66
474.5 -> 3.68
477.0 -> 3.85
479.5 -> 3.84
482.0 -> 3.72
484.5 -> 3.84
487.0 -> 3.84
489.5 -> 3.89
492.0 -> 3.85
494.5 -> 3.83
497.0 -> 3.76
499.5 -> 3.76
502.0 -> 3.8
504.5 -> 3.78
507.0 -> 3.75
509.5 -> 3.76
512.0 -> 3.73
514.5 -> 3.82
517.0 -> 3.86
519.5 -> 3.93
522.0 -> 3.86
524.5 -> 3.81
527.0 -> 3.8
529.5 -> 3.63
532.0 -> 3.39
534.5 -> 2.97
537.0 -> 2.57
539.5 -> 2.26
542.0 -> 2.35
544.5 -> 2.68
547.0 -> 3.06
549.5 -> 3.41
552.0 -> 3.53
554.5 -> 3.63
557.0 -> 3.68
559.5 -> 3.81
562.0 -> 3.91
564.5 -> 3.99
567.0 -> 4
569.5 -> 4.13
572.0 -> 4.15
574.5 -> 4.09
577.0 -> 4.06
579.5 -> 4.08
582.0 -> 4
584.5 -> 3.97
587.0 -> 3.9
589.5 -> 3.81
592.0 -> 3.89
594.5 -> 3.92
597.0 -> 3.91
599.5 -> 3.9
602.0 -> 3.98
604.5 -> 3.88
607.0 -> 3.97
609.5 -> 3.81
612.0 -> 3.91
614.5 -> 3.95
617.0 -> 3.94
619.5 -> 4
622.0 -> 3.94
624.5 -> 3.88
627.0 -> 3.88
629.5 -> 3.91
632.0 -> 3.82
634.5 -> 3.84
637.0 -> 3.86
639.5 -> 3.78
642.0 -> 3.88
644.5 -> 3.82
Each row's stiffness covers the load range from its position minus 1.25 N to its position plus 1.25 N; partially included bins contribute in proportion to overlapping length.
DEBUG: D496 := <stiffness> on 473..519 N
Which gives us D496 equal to 3.8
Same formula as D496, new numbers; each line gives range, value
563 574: 4.07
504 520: 3.8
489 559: 3.5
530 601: 3.61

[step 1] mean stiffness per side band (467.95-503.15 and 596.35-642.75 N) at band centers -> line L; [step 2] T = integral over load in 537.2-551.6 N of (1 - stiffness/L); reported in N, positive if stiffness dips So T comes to 3.9 N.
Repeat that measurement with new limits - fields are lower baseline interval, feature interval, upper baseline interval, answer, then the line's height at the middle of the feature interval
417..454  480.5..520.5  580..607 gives 2.13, 4.02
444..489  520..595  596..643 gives 5.08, 3.87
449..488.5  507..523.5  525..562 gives -1.88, 3.43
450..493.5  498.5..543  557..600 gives 4.10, 3.85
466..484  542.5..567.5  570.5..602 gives 2.47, 3.9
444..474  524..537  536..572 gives 0.35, 3.51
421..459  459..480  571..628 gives 1.77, 4.04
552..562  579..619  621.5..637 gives -1.26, 3.81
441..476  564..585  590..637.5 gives -0.80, 3.91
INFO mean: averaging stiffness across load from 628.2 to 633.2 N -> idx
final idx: 3.87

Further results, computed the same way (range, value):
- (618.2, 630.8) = 3.92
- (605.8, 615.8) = 3.91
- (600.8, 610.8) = 3.91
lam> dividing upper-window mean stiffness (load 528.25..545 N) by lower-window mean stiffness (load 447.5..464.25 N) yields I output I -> 0.7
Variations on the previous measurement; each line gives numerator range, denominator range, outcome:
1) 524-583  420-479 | 0.90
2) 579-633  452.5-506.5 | 1.04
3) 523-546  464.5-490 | 0.82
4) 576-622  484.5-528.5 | 1.03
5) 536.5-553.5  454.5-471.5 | 0.78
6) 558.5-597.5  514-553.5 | 1.21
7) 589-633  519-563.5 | 1.17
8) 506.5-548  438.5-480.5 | 0.85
